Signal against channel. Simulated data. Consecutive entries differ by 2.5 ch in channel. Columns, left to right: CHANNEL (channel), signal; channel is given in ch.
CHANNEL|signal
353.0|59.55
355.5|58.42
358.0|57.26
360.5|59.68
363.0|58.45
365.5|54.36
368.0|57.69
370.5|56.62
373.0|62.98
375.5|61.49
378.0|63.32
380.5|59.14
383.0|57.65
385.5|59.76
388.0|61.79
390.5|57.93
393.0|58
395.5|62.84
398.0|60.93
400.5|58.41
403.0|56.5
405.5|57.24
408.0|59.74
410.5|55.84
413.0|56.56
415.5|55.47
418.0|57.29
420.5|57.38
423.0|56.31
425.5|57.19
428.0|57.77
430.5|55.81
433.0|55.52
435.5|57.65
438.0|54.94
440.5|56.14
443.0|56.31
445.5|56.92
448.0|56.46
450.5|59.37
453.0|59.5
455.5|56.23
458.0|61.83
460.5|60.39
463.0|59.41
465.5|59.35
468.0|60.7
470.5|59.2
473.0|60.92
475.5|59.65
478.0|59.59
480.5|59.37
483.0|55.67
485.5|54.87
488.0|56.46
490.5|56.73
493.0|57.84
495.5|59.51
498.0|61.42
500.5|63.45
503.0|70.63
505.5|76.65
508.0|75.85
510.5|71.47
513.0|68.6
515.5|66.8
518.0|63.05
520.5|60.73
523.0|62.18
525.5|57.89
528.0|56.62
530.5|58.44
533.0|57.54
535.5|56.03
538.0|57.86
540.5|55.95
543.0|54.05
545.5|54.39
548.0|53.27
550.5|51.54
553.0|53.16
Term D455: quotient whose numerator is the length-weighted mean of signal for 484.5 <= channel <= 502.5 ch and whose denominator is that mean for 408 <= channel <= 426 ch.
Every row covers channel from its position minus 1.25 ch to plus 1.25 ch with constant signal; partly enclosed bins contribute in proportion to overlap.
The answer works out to 1.04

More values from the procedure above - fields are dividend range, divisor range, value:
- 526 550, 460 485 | 0.94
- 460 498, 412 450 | 1.04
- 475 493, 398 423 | 1.00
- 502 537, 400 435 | 1.13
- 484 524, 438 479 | 1.09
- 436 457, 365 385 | 0.96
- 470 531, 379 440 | 1.08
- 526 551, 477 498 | 0.97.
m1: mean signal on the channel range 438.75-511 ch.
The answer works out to 60.6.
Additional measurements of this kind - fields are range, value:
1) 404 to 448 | 56.7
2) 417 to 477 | 58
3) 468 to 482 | 59.8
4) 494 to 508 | 67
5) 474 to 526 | 62.8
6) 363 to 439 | 58.2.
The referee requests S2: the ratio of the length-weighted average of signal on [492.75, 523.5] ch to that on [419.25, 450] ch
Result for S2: 1.2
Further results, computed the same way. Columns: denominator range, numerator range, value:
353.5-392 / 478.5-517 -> 1.08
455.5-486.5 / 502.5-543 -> 1.07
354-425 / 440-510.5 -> 1.04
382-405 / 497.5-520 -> 1.16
